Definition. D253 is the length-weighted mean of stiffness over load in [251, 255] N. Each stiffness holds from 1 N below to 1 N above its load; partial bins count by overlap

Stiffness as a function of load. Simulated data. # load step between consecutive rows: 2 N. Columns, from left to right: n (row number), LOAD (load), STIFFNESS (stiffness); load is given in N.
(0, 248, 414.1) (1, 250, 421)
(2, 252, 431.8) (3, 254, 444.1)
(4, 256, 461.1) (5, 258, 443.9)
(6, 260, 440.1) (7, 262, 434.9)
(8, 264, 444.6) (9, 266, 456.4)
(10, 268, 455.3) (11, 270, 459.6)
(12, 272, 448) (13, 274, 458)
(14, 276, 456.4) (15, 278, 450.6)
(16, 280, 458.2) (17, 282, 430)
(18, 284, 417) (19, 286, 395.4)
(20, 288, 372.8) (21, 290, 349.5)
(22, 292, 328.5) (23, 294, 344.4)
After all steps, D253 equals 438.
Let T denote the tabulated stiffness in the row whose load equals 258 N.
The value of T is 443.9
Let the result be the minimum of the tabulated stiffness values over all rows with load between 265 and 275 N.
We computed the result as 448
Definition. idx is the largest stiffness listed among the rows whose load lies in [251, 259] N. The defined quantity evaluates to 461.1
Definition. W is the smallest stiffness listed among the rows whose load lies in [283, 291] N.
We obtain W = 349.5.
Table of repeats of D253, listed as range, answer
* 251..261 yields 444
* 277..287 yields 430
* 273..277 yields 457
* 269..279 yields 455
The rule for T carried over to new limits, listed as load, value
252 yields 431.8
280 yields 458.2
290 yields 349.5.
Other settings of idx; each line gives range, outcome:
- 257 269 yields 456.4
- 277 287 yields 458.2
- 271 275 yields 458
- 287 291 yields 372.8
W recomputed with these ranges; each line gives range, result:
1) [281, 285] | 417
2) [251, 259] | 431.8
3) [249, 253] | 421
